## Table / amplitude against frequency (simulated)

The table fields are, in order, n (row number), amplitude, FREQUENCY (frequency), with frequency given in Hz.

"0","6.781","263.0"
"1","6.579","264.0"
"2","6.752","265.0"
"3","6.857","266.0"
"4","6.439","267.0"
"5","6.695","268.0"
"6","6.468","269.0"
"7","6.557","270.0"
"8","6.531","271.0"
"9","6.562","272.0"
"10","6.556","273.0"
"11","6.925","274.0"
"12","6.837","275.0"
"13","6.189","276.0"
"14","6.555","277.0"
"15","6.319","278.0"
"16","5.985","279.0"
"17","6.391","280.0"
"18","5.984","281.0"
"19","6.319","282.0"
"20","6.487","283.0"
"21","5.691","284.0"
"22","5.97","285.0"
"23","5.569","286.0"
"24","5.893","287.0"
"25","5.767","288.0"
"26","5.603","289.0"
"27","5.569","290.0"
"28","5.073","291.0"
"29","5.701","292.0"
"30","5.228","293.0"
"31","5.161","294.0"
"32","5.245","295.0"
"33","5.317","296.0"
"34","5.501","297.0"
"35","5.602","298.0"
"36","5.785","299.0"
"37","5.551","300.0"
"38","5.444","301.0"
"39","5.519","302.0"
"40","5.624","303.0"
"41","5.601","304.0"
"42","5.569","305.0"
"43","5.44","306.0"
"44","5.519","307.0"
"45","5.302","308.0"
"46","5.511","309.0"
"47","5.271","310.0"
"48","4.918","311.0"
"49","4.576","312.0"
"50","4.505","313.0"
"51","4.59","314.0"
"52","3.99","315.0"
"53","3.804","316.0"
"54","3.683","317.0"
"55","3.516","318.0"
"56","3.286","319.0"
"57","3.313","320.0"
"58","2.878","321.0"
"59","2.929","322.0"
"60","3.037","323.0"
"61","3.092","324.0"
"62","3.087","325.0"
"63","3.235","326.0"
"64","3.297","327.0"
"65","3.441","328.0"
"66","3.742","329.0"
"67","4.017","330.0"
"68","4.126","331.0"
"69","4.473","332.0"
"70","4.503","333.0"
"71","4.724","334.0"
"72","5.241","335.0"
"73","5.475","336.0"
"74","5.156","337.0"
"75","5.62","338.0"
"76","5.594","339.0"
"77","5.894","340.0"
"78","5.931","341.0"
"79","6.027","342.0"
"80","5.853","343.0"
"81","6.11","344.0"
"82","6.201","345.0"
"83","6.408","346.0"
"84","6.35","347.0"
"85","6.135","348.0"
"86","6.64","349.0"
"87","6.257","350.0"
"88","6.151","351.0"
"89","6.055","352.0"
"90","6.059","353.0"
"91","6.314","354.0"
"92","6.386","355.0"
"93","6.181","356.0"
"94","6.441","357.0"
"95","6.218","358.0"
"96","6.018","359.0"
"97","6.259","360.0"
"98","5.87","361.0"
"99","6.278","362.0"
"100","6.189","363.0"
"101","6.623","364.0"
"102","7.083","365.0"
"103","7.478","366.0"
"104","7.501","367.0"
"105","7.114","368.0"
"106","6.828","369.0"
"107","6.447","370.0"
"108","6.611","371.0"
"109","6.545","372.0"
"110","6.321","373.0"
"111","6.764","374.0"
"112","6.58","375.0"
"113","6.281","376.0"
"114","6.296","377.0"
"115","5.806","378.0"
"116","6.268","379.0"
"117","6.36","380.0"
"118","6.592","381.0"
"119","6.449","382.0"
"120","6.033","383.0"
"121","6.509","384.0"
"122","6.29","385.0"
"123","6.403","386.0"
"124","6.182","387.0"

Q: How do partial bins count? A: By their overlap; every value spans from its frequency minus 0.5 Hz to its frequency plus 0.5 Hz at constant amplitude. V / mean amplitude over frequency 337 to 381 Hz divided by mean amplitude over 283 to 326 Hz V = 1.30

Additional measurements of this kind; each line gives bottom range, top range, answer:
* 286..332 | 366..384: 1.41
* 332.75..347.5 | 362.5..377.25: 1.18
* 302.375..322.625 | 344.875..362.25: 1.39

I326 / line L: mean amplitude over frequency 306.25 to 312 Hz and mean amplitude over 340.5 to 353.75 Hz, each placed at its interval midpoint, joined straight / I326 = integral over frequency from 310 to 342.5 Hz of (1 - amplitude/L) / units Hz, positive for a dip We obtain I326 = 8.1 Hz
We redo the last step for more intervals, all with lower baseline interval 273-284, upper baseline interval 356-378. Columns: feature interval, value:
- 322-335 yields 5.4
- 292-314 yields 3.7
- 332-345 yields 2.0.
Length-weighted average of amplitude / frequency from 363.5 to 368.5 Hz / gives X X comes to 7.16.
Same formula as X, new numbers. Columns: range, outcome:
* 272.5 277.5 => 6.61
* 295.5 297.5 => 5.41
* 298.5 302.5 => 5.57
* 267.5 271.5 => 6.56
